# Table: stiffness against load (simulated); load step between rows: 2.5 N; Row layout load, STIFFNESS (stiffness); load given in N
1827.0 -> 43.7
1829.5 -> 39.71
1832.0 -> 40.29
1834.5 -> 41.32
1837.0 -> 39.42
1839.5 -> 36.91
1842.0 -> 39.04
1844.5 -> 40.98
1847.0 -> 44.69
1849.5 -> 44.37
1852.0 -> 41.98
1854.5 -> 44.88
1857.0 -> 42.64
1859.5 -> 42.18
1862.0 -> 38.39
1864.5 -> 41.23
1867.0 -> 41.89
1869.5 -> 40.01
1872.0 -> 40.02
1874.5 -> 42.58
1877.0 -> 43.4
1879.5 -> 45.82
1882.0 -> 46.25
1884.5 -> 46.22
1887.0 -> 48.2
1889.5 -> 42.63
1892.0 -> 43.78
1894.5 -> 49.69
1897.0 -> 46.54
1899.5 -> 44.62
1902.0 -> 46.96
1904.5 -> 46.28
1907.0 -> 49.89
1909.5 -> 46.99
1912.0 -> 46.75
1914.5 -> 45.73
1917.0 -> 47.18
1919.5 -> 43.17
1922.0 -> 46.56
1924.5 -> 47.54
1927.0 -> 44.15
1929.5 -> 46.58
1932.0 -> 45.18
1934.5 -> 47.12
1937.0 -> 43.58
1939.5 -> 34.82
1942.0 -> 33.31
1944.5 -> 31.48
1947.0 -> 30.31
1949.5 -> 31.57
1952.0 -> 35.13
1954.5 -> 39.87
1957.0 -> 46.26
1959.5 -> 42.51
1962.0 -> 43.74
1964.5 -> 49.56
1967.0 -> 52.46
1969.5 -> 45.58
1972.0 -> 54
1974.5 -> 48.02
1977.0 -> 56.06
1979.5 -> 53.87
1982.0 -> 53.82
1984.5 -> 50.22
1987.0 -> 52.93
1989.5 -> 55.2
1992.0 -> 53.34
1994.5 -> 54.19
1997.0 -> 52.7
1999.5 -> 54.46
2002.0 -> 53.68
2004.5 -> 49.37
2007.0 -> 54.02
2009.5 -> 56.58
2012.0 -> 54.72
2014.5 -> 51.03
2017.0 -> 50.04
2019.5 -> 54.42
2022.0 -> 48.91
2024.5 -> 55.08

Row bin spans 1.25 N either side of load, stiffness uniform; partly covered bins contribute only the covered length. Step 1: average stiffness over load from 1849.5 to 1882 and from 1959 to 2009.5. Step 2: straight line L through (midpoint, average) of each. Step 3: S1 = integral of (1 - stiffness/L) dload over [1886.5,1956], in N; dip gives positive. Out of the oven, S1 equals 5.3 N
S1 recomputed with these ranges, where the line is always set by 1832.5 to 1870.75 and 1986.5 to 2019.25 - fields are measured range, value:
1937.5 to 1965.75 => 6.36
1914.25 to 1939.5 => 1.13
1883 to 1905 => -0.71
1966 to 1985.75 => -0.23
